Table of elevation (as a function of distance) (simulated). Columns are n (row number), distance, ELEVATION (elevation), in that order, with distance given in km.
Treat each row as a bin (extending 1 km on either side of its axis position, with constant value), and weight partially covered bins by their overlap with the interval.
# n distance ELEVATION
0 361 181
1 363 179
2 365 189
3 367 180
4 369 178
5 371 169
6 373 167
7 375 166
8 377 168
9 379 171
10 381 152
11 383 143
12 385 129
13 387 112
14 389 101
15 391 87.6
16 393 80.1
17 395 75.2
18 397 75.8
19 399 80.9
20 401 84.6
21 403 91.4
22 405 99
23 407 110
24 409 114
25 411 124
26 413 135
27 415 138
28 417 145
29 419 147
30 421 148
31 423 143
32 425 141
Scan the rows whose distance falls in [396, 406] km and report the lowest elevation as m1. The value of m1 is 75.8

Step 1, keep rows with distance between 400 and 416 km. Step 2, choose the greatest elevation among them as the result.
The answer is 138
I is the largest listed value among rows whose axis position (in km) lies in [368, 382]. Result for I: 178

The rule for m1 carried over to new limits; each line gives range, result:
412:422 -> 135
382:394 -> 80.1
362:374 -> 167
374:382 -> 152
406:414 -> 110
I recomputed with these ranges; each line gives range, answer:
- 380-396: 152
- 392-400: 80.9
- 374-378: 168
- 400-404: 91.4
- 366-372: 180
